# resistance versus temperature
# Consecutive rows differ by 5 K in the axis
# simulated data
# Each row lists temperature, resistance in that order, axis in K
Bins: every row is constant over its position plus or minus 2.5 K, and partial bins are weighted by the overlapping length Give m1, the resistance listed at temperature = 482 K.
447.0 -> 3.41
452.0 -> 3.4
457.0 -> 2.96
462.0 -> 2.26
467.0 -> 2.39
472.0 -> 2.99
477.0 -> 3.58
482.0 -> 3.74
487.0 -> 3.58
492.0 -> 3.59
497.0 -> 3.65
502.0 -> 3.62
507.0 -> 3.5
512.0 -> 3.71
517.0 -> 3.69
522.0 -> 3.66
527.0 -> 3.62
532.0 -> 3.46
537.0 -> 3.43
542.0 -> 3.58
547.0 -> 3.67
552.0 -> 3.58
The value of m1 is 3.74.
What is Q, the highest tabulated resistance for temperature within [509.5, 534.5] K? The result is 3.71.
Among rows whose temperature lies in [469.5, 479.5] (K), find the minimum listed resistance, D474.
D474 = 2.99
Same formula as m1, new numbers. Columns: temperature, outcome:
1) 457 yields 2.96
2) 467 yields 2.39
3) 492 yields 3.59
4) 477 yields 3.58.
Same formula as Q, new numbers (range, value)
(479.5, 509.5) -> 3.74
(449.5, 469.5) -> 3.4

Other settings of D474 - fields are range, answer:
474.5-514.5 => 3.5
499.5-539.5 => 3.43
